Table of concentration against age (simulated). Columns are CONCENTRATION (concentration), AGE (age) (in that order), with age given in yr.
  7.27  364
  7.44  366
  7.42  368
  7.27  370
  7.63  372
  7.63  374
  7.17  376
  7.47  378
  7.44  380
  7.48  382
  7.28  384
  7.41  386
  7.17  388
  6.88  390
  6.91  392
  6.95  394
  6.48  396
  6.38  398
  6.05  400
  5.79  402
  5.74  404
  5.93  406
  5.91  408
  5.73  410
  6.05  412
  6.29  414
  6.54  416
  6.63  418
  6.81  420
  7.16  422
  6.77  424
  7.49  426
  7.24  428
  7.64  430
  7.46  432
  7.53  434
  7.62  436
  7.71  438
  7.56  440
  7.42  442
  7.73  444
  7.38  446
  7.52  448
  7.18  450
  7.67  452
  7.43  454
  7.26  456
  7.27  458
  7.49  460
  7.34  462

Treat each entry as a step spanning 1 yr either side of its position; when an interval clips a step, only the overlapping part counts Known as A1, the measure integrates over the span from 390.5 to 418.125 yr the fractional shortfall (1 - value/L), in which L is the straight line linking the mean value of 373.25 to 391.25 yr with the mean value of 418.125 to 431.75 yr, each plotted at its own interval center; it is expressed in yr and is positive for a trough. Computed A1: 3.8 yr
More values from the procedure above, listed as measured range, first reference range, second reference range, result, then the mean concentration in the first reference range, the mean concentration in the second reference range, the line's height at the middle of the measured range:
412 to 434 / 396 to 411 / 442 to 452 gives -1.1 yr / 5.97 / 7.47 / 6.64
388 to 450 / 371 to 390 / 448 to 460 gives 4.4 yr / 7.38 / 7.39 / 7.38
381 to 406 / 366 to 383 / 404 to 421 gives 0.6 yr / 7.44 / 6.21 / 6.82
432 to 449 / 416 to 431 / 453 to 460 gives -0.8 yr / 7.07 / 7.34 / 7.21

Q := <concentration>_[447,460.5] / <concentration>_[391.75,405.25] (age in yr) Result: 1.2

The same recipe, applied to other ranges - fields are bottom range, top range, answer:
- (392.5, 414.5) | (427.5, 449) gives 1.23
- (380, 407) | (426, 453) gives 1.12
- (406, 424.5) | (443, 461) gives 1.16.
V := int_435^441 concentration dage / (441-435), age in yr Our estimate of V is 7.63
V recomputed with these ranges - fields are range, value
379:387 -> 7.4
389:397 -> 6.8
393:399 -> 6.6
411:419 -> 6.38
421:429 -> 7.17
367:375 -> 7.49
